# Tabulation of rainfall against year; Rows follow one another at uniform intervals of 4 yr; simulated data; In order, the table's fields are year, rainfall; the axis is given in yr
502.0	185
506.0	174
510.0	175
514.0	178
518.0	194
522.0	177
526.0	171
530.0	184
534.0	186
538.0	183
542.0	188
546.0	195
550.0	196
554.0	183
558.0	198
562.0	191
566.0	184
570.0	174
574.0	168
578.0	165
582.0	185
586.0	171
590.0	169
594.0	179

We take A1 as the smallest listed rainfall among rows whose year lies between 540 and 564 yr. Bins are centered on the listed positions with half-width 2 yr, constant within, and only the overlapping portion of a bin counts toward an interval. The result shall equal 183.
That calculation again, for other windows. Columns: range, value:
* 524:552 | 171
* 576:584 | 165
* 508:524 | 175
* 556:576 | 168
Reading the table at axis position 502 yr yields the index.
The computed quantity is 185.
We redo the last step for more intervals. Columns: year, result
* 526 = 171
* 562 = 191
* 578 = 165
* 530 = 184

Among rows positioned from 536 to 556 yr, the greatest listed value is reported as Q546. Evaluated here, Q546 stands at 196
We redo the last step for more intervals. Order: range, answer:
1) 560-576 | 191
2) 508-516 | 178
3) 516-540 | 194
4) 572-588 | 185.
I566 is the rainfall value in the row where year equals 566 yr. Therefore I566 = 184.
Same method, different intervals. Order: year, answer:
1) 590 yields 169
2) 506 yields 174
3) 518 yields 194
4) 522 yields 177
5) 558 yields 198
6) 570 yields 174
